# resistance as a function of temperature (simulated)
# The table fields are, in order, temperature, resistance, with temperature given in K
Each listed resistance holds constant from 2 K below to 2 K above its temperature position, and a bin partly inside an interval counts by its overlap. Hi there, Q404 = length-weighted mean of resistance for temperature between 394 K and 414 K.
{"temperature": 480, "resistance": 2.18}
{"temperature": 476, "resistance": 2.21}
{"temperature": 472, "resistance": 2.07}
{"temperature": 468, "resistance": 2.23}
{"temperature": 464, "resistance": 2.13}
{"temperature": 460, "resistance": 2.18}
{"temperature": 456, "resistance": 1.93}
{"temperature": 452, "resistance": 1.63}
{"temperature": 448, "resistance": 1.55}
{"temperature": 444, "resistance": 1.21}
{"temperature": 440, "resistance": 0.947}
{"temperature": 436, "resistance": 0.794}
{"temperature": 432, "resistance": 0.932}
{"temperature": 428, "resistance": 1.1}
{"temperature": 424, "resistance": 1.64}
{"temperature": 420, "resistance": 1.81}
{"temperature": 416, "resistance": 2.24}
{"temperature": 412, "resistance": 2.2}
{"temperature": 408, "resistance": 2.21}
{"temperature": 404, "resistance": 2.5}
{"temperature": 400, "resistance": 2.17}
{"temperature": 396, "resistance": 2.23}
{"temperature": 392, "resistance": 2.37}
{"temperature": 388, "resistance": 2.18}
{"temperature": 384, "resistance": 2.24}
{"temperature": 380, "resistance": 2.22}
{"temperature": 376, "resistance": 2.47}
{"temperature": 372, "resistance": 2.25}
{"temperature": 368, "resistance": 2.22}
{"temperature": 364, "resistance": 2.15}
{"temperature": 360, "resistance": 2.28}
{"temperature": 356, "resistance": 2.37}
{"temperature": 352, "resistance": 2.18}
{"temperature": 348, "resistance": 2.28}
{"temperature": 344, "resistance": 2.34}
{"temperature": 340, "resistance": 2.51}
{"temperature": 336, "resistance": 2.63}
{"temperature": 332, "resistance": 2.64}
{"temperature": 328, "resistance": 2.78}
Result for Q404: 2.26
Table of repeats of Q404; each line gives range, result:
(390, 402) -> 2.26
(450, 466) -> 1.97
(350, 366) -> 2.25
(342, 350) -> 2.31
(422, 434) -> 1.22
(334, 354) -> 2.39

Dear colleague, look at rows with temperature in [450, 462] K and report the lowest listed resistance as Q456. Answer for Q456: 1.63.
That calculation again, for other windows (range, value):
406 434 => 0.932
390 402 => 2.17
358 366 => 2.15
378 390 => 2.18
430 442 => 0.794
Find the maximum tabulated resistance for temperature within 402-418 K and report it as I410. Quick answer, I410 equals 2.5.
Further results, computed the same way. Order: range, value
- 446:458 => 1.93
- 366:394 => 2.47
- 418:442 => 1.81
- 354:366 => 2.37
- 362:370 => 2.22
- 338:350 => 2.51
